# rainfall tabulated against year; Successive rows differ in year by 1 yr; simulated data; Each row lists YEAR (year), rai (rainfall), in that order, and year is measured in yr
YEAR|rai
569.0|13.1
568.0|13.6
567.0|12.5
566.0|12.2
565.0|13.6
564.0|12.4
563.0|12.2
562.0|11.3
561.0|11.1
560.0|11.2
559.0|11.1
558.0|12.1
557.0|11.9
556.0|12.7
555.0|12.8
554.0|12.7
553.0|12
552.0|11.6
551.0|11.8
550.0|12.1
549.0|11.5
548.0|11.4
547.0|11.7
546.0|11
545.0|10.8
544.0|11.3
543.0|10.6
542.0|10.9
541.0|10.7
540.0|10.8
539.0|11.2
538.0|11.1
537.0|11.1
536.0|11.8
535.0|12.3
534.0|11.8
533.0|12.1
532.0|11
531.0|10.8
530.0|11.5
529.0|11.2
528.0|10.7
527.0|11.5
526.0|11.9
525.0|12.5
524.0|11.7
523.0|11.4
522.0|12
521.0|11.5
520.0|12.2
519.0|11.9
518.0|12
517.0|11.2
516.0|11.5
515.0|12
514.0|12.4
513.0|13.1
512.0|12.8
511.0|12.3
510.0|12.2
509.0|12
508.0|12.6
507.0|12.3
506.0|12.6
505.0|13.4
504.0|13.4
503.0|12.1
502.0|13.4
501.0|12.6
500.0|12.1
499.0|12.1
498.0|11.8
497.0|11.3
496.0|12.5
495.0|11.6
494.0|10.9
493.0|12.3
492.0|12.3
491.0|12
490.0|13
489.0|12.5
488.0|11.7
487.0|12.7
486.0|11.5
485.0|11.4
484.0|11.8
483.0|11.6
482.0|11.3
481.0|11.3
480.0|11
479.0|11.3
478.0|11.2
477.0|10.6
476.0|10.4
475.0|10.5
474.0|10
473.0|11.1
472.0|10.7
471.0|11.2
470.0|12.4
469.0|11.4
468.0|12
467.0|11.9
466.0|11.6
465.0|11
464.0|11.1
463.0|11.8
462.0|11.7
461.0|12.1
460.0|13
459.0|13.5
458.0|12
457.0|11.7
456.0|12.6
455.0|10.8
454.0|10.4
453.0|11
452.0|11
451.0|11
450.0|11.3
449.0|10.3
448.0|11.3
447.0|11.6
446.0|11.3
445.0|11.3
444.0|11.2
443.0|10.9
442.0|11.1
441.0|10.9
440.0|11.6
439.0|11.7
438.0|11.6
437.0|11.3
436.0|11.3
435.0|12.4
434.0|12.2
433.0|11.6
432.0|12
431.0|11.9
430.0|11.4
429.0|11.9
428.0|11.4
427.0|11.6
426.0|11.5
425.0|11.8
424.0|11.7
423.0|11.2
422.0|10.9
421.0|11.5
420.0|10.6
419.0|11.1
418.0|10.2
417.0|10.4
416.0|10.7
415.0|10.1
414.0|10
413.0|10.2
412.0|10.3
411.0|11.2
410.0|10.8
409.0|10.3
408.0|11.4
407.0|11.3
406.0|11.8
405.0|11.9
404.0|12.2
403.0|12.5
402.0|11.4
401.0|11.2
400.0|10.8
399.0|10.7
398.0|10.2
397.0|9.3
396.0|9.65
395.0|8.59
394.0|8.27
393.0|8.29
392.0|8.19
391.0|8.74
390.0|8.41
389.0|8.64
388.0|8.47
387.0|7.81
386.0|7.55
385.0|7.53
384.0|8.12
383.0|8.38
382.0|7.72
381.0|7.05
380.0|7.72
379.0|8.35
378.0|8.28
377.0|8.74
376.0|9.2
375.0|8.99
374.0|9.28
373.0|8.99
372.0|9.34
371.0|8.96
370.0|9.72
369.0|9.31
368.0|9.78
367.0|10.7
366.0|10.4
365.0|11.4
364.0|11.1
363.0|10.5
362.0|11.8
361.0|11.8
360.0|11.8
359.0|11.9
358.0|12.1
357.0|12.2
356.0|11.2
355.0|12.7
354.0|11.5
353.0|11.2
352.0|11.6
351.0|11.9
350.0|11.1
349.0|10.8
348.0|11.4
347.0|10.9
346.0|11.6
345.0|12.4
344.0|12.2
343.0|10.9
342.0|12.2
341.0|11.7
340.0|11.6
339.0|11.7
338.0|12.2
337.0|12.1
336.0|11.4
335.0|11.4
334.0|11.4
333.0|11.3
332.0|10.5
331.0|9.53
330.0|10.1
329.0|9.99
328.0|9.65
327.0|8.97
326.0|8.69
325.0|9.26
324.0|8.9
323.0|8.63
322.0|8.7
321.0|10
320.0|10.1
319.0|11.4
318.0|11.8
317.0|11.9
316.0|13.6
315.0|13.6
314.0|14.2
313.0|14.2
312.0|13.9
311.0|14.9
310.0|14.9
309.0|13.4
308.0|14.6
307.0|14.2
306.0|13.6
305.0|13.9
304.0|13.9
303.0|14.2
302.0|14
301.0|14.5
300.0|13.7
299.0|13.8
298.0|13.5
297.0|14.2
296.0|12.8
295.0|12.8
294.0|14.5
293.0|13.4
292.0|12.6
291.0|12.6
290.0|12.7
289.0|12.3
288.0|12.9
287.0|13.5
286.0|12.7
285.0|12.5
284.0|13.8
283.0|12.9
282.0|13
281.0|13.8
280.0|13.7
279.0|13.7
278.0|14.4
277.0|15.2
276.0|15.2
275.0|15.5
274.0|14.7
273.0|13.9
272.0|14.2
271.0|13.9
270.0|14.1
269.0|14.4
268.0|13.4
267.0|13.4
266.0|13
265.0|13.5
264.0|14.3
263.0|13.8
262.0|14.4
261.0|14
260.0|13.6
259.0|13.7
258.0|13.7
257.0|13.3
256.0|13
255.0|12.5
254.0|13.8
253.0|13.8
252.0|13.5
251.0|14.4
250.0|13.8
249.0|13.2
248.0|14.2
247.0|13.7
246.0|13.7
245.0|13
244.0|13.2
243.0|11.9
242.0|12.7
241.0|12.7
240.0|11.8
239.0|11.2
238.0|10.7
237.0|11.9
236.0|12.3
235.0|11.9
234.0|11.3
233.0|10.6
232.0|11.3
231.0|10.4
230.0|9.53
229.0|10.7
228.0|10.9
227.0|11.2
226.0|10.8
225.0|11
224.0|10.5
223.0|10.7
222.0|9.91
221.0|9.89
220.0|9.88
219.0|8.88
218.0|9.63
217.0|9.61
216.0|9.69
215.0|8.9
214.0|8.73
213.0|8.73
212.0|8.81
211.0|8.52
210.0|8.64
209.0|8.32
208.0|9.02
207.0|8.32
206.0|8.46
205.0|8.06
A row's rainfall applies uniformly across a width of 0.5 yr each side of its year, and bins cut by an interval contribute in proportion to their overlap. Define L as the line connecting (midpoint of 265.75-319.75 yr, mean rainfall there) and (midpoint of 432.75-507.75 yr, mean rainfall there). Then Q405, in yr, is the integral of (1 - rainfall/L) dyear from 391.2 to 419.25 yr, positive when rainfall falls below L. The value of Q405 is 4.4 yr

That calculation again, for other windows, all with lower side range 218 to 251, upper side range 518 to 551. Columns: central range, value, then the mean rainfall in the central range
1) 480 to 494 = -0.5 yr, 11.9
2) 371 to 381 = 2.4 yr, 8.69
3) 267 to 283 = -3.6 yr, 14.1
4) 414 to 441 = 0.4 yr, 11.3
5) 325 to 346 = 1.0 yr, 11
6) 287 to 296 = -1.1 yr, 13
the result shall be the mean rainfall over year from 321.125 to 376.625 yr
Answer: 10.7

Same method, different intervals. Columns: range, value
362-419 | 9.69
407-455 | 11.2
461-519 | 11.8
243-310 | 13.7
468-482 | 11.1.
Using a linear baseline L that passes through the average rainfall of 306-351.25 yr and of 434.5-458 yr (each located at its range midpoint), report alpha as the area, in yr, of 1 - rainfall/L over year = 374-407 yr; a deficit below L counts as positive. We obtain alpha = 6.3 yr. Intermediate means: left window 11.6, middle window 9.24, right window 11.3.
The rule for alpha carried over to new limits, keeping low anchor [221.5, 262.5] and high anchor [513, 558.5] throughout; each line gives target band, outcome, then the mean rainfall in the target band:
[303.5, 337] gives 1.1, 11.7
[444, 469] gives 0.6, 11.5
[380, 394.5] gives 4.7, 8.07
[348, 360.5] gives 0.4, 11.7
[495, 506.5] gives -0.7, 12.4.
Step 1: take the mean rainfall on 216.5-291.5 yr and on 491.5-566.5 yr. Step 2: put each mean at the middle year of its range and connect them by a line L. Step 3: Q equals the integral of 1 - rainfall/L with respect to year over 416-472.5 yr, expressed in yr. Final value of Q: 3.0 yr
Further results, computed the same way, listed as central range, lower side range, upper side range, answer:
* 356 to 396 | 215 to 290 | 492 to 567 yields 9.5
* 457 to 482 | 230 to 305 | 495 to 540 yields 1.6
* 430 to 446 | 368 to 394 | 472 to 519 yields -2.1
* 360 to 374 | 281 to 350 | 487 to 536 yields 2.1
